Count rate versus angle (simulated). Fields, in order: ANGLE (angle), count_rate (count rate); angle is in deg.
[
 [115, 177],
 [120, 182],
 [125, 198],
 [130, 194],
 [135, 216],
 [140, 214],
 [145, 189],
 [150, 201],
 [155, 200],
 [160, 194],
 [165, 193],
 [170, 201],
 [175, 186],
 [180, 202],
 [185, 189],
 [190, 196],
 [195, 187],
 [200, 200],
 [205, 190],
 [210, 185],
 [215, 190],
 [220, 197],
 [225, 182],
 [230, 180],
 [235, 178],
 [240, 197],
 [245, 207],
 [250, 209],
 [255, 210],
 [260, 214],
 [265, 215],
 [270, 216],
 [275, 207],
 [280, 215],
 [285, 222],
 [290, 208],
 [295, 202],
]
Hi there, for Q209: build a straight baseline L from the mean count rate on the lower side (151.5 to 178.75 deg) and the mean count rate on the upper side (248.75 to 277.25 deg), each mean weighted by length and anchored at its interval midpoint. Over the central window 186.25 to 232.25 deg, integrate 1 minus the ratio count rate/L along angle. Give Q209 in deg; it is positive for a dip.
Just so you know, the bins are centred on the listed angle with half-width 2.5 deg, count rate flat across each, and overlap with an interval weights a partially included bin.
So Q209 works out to 3.0 deg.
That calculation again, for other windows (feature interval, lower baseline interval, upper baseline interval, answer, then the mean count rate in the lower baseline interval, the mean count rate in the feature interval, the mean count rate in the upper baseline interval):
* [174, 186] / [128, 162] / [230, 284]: 0.5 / 201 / 194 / 206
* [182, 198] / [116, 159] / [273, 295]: 0.9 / 198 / 191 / 212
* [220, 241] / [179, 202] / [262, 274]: 2.0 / 194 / 185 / 214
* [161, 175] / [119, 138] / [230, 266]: 0.4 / 199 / 195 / 202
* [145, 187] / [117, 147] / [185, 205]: 0.1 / 199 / 195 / 193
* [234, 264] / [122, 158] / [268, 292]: 0.9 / 201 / 204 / 214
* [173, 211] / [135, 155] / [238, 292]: 2.6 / 203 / 192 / 211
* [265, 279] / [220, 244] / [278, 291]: -0.2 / 187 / 212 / 216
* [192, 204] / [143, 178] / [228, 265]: 0.3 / 195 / 193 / 201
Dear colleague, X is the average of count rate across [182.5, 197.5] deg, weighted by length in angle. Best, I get 191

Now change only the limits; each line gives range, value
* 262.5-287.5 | 215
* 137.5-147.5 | 202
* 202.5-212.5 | 188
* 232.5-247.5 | 194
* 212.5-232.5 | 187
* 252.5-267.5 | 213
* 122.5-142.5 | 206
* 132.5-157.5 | 204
